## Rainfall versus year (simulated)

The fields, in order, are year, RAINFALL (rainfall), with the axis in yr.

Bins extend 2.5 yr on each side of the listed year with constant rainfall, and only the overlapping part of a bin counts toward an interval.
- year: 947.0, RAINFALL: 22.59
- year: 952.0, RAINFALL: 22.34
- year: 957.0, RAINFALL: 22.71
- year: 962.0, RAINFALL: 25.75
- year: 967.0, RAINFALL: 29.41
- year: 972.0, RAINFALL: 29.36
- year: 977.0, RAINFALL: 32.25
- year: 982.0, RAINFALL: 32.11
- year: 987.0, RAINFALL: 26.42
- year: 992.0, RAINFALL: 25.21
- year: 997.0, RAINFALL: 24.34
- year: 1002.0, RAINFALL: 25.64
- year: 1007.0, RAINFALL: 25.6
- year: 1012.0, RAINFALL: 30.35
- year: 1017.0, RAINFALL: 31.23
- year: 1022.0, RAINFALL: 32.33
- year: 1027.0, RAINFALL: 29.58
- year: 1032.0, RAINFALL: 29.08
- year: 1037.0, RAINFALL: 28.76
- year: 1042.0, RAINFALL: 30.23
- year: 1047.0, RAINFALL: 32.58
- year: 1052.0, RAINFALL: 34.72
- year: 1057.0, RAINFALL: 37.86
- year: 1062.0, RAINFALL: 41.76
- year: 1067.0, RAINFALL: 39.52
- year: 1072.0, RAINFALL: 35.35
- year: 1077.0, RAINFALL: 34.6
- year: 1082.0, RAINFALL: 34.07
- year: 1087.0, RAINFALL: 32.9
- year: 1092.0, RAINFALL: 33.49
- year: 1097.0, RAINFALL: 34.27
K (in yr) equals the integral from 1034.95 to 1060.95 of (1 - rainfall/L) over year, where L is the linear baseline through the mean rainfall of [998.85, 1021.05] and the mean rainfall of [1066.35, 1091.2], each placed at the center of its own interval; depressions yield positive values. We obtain -1.12 yr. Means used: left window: 28.4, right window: 34.8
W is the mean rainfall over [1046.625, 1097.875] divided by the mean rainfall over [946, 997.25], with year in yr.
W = 1.33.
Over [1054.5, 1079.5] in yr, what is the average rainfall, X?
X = 37.8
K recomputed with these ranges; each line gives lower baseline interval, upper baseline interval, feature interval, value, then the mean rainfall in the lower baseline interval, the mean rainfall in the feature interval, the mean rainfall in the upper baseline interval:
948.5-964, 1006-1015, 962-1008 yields -3.09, 23.5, 27.8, 28.6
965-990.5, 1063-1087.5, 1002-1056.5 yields 4.16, 29.7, 30.5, 35.9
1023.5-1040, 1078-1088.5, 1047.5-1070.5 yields -4.46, 29.4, 37.8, 33.7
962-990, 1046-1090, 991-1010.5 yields 3.60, 29.5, 25.5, 36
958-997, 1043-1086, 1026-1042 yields 1.91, 28.1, 29.3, 36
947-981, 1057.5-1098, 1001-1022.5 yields 1.22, 26.9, 29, 35.9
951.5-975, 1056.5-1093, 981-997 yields 0.91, 26.4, 27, 36.2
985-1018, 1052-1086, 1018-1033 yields -0.12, 26.8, 30.5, 36.8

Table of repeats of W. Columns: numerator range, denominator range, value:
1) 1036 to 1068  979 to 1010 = 1.32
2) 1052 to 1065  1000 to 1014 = 1.43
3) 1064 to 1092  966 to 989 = 1.17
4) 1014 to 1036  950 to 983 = 1.10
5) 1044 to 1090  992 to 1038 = 1.26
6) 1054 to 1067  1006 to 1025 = 1.31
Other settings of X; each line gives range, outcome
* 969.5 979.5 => 30.8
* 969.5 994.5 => 29.1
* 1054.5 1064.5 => 39.8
